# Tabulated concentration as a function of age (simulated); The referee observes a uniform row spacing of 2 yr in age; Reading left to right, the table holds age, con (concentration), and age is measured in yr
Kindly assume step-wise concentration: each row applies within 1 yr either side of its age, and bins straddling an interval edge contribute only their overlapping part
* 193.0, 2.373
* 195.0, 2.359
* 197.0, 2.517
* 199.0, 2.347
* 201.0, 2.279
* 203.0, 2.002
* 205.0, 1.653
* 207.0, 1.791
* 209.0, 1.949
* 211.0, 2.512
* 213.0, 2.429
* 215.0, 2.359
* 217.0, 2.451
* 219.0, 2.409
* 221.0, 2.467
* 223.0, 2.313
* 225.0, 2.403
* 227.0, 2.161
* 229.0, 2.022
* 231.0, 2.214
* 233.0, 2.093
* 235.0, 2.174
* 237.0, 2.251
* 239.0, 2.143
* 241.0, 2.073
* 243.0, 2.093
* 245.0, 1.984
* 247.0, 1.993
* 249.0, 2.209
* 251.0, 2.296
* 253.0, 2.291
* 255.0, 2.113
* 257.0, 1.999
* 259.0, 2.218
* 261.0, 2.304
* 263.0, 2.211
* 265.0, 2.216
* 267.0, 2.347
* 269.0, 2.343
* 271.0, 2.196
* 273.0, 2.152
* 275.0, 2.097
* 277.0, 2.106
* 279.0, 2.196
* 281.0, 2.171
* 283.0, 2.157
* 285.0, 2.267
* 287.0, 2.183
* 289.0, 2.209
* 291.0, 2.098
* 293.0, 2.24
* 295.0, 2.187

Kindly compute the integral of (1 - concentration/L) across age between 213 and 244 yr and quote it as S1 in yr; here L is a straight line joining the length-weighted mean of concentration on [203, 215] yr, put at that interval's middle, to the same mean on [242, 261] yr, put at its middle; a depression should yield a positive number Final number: -2.01 yr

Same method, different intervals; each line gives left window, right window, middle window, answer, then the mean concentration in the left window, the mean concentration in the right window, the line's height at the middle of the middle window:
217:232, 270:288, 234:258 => 1.2 yr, 2.3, 2.17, 2.25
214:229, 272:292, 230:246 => 1.2 yr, 2.34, 2.16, 2.29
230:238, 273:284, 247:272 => -0.7 yr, 2.18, 2.15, 2.16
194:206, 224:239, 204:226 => -0.6 yr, 2.19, 2.19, 2.19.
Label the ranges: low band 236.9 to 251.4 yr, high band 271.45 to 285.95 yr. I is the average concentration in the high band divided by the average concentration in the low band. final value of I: 1.0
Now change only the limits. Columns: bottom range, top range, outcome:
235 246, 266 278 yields 1.04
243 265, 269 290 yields 1.01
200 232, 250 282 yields 1.00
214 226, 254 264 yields 0.90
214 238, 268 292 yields 0.96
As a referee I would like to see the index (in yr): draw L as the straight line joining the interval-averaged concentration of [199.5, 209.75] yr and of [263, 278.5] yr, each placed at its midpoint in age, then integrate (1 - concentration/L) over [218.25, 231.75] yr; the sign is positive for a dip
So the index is -1.7 yr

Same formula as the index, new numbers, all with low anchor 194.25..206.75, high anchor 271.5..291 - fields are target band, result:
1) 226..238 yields 0.1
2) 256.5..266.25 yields -0.2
